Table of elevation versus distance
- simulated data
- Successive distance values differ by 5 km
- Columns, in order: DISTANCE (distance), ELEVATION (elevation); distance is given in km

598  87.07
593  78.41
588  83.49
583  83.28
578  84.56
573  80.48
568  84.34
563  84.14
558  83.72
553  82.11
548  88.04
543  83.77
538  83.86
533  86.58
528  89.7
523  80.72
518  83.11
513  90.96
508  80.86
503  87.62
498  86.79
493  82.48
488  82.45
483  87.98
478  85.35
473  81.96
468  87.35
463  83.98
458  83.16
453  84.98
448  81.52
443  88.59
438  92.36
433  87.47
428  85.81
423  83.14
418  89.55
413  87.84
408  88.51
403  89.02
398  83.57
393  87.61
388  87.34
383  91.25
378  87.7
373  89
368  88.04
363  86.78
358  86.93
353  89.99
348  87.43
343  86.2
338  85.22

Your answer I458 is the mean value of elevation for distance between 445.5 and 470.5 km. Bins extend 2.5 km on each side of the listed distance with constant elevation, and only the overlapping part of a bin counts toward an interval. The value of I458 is 84.2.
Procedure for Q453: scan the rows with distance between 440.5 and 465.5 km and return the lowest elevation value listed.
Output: 81.52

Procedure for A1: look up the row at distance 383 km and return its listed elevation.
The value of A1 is 91.25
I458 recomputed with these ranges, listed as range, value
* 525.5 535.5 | 88.1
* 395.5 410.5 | 87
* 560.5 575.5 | 83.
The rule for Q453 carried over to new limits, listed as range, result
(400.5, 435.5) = 83.14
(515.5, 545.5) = 80.72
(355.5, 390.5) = 86.78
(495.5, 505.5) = 86.79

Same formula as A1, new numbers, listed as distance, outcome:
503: 87.62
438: 92.36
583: 83.28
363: 86.78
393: 87.61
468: 87.35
